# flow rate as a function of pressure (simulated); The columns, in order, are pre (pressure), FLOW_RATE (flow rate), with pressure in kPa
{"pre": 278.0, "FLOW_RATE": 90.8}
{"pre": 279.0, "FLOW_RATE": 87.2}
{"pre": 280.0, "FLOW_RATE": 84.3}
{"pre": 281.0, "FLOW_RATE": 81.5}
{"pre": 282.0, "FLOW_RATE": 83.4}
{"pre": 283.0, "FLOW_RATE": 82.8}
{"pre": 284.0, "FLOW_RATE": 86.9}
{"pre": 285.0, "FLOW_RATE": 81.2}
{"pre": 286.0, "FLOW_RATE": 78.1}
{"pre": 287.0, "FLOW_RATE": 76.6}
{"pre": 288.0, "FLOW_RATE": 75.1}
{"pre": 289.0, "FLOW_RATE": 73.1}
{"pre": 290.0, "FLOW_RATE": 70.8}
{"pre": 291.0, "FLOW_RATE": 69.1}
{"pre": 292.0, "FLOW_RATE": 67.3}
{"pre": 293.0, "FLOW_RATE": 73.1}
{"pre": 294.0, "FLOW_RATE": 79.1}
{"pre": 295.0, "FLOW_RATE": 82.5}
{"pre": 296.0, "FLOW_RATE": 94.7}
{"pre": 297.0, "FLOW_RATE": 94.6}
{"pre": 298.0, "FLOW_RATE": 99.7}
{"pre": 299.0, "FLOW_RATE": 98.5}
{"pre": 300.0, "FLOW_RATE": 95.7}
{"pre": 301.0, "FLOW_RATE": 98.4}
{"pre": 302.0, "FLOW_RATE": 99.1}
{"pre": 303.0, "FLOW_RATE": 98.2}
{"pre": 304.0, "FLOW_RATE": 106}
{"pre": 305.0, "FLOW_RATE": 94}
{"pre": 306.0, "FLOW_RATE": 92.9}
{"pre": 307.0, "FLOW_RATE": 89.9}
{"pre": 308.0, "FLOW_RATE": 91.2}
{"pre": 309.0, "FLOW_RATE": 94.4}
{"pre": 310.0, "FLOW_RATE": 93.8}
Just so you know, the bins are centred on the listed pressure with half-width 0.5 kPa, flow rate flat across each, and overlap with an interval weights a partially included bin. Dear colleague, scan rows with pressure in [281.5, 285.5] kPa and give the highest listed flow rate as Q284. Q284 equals 86.9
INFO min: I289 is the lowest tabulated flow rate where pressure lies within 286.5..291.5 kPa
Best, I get 69.1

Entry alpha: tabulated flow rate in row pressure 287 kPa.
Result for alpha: 76.6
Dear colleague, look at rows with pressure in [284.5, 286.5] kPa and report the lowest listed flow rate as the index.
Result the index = 78.1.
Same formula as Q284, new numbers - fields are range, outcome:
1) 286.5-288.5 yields 76.6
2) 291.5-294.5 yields 79.1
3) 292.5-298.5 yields 99.7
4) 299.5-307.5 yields 106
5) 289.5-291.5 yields 70.8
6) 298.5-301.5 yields 98.5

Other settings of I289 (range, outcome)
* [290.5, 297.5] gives 67.3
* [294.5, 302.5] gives 82.5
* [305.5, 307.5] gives 89.9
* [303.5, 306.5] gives 92.9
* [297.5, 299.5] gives 98.5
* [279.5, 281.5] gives 81.5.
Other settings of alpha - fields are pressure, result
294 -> 79.1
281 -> 81.5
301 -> 98.4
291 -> 69.1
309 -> 94.4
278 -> 90.8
